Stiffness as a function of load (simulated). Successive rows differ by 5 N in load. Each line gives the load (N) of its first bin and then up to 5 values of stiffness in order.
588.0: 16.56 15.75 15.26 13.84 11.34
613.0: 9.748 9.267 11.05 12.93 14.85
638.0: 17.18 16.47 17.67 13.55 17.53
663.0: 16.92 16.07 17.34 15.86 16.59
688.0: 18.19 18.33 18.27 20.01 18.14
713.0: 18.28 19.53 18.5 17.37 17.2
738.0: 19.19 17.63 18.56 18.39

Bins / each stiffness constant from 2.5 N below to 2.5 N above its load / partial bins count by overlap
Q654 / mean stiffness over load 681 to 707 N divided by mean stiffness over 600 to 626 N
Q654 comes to 1.64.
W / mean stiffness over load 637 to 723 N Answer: 17.4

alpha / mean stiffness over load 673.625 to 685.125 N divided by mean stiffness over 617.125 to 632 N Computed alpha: 1.41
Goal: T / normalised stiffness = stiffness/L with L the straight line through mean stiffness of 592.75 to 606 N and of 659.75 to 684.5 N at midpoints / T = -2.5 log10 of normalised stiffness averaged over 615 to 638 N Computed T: 0.225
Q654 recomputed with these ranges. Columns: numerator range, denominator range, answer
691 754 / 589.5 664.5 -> 1.30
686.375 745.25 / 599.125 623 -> 1.63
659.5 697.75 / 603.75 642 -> 1.36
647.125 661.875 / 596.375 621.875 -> 1.38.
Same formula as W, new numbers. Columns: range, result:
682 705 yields 18.4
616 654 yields 14.2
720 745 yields 18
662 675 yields 16.7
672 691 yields 17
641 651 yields 16.9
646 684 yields 16.4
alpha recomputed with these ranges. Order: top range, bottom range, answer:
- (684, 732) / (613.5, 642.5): 1.41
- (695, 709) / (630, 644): 1.18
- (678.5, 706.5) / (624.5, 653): 1.17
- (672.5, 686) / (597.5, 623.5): 1.43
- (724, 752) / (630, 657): 1.13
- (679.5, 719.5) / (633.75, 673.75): 1.11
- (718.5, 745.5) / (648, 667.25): 1.12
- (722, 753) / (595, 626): 1.53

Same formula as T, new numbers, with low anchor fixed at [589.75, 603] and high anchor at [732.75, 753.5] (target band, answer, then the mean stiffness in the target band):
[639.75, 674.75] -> 0.000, 16.5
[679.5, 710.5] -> -0.054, 18.2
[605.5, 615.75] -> 0.424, 10.5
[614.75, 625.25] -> 0.481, 10.1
